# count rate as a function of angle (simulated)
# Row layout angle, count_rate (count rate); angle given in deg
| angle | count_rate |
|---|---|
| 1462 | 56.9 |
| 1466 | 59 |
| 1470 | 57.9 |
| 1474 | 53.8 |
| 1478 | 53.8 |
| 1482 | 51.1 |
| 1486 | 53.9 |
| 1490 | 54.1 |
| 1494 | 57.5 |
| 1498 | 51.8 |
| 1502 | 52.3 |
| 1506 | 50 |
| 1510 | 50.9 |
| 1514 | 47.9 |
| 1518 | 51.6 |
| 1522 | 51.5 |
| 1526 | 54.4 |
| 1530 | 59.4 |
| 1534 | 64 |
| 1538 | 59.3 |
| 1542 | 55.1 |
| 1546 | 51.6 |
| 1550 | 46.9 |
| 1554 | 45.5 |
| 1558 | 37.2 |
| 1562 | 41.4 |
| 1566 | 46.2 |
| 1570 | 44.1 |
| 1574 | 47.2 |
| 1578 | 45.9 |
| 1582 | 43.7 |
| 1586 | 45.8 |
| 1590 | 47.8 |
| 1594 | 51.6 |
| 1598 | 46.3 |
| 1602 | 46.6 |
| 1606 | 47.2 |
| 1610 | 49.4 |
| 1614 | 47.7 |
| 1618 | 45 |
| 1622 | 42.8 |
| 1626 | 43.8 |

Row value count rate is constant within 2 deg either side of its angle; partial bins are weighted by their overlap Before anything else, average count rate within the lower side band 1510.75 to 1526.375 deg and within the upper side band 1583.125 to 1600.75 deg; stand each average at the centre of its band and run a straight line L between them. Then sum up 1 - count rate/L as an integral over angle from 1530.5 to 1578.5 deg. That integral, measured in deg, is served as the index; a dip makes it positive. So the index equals 0.3 deg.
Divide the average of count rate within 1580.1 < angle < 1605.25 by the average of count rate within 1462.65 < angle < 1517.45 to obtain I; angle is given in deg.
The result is 0.88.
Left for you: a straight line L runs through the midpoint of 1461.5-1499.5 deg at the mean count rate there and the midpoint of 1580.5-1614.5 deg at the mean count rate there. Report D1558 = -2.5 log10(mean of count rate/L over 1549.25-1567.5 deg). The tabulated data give 0.16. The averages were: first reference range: 54.9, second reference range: 47.4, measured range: 43.1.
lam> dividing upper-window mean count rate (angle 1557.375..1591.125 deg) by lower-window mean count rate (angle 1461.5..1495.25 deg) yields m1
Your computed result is 0.81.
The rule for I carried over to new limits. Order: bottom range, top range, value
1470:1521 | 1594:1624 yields 0.89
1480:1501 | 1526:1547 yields 1.08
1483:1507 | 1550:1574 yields 0.82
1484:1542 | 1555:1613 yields 0.84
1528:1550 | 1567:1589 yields 0.80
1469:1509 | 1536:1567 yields 0.90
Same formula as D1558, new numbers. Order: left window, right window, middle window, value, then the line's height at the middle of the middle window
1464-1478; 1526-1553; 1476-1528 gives 0.074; 56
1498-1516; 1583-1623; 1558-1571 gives 0.132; 48.4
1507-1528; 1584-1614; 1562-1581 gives 0.085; 49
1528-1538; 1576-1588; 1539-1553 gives 0.113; 57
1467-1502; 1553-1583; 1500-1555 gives -0.090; 48.9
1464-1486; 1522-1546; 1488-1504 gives 0.037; 55.8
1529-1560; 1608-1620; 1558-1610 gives 0.078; 49.4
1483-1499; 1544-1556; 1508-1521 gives 0.032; 51.8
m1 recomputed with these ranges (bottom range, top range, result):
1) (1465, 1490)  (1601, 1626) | 0.85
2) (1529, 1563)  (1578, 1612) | 0.92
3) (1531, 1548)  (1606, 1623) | 0.81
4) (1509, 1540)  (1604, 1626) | 0.84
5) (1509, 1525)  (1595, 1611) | 0.94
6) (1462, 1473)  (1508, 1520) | 0.87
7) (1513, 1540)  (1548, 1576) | 0.79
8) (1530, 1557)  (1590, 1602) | 0.90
